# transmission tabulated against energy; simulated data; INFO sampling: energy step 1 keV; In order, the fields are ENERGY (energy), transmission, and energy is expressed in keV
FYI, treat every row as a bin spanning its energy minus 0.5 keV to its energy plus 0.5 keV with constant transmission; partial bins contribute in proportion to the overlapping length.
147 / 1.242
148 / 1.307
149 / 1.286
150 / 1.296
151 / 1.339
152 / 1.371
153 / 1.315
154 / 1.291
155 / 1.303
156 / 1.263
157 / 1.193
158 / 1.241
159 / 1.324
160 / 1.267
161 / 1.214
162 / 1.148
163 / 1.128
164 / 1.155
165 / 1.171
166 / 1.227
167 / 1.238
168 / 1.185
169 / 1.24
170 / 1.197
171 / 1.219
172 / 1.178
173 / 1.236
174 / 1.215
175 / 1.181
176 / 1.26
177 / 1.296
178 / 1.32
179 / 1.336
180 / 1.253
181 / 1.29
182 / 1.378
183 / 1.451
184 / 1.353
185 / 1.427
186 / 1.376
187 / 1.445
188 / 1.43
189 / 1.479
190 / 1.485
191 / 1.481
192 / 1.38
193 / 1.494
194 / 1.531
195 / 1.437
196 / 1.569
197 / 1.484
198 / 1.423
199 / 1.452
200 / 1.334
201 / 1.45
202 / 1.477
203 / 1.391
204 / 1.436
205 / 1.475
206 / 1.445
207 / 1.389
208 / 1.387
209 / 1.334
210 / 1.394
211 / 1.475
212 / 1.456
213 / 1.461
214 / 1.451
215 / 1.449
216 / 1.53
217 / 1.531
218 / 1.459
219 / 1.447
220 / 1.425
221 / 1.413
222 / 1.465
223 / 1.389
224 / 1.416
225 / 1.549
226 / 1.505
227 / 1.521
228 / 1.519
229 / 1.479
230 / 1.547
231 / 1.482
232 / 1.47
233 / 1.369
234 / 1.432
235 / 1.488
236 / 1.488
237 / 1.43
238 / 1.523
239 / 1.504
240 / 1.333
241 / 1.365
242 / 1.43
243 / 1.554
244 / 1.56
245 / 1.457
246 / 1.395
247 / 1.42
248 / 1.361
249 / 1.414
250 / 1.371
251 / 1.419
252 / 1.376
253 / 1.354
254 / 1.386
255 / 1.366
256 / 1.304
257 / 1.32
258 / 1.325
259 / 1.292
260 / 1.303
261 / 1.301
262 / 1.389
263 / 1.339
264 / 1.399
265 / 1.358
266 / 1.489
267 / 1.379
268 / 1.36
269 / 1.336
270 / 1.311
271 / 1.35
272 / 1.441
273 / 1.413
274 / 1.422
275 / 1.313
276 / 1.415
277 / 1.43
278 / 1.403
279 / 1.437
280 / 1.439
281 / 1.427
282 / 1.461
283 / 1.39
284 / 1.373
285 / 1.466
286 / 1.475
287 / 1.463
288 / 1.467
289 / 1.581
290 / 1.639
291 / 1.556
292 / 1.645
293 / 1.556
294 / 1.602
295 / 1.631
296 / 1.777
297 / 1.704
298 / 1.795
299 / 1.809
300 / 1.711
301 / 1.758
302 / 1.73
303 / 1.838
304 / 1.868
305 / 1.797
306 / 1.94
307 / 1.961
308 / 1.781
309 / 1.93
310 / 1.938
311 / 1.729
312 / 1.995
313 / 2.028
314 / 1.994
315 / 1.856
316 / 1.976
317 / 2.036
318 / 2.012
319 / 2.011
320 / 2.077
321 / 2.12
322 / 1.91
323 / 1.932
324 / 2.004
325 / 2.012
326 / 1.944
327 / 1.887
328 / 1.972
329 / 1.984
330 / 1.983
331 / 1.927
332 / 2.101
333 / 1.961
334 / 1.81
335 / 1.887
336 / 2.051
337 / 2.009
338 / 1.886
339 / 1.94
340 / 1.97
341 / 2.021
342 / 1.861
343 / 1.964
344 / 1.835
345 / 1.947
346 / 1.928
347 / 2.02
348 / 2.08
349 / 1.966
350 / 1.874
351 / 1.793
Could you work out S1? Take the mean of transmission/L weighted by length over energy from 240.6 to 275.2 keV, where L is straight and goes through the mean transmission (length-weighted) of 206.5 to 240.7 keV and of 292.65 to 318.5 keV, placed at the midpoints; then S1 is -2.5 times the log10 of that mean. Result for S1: 0.17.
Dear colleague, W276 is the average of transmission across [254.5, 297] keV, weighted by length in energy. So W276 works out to 1.44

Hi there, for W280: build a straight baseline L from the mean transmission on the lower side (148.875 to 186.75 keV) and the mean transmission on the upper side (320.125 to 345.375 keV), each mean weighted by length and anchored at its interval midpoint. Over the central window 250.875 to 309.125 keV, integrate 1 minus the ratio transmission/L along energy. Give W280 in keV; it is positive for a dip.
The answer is 7.73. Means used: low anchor 1.27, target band 1.51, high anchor 1.96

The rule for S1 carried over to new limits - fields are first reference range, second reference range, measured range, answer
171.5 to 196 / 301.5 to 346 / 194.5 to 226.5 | 0.022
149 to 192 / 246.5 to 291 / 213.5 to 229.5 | -0.096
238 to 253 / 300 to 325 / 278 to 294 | 0.159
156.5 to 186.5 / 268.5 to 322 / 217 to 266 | 0.050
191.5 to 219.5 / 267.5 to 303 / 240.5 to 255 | 0.052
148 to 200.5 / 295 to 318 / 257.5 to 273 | 0.237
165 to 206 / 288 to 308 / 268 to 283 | 0.182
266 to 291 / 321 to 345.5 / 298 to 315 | -0.100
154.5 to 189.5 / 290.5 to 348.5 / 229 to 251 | 0.082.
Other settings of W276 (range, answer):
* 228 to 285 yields 1.41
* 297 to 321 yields 1.9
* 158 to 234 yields 1.38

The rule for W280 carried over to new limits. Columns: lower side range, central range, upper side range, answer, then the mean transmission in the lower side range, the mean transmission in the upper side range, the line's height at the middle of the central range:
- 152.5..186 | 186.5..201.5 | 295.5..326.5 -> -1.0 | 1.26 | 1.9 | 1.37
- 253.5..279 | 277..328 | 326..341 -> -2.0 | 1.37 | 1.96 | 1.68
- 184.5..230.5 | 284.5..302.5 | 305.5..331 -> 2.1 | 1.45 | 1.96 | 1.85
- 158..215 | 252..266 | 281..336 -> 2.4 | 1.35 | 1.81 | 1.62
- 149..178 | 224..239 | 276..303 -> -0.7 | 1.24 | 1.57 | 1.42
